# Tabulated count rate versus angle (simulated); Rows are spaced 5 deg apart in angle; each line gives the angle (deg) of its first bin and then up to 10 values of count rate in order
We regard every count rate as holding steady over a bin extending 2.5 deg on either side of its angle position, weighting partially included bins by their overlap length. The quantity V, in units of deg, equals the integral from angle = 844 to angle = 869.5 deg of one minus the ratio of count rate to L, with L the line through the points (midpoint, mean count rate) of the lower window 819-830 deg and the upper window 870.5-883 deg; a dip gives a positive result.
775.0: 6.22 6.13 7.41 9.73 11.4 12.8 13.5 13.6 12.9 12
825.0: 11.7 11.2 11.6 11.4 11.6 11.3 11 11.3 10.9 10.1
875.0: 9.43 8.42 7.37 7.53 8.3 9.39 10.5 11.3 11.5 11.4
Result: -2.7 deg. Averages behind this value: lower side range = 11.7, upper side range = 9.05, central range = 11.1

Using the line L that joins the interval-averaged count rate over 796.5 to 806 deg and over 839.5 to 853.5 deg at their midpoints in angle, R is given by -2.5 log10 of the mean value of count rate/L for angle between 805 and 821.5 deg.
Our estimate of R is -0.04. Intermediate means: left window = 12.9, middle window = 13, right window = 11.4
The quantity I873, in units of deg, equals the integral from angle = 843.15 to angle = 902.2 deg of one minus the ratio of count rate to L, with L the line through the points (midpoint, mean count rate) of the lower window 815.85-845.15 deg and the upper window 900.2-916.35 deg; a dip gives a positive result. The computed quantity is 8.03 deg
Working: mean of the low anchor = 11.7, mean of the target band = 9.7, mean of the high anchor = 10.8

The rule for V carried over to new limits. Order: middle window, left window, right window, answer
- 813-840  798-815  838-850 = 1.06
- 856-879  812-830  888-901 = -1.44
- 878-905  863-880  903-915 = 5.39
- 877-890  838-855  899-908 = 3.29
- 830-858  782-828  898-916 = -0.31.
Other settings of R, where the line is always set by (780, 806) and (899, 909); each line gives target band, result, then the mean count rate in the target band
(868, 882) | 0.105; 9.32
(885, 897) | 0.298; 7.79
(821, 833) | -0.120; 11.5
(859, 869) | -0.066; 10.9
